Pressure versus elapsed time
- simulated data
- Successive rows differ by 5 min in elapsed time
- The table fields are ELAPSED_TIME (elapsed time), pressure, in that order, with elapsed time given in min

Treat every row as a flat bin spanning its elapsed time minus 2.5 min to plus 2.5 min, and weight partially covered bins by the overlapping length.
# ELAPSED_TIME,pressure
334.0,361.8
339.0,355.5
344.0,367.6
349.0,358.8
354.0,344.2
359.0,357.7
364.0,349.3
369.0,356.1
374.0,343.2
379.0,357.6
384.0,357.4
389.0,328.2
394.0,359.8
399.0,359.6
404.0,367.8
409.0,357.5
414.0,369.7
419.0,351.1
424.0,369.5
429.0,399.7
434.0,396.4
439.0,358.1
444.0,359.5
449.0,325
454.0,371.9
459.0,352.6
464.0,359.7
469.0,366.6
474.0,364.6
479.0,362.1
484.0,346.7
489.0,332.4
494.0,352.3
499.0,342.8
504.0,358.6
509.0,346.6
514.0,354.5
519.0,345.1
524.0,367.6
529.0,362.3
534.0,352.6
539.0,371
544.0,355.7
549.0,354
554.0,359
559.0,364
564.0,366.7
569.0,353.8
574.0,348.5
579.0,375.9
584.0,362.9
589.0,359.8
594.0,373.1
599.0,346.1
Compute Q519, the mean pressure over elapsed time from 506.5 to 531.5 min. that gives 355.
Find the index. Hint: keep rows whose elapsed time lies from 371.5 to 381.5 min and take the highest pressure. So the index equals 357.6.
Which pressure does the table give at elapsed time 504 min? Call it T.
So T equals 358.6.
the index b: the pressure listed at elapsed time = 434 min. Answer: 396.4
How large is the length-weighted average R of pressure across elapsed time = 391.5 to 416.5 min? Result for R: 363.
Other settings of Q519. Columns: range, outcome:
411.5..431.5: 372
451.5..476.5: 363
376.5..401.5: 353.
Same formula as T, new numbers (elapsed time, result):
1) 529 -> 362.3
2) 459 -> 352.6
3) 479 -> 362.1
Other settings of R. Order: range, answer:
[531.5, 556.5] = 358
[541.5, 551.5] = 355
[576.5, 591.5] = 366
